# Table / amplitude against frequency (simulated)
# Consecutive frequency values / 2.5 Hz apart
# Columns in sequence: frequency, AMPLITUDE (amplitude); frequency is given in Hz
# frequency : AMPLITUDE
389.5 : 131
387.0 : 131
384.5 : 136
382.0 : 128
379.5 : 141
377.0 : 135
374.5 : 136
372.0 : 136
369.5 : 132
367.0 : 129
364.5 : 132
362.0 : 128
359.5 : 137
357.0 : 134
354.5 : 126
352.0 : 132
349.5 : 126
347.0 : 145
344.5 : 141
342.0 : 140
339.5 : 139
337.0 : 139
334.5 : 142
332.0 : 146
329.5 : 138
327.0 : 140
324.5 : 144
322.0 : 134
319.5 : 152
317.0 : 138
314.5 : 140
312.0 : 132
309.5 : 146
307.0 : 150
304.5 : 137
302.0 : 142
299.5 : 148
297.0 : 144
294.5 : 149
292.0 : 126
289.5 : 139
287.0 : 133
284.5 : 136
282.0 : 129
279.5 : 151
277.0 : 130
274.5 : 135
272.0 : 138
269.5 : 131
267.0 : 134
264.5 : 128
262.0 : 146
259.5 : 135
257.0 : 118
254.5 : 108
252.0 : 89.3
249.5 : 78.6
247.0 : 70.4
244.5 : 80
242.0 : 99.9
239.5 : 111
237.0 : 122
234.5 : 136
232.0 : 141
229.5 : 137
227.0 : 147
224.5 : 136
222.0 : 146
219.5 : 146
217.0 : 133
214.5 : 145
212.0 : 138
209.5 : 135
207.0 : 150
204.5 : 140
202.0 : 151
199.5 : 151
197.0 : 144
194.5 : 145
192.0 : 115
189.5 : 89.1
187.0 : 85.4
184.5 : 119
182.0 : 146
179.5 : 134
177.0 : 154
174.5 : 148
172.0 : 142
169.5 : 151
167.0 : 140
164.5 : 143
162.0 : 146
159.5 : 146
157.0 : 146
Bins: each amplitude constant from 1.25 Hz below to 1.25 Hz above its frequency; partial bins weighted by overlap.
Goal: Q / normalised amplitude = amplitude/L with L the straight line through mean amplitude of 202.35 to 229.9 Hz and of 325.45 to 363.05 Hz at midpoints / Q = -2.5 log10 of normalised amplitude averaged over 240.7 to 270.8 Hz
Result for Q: 0.26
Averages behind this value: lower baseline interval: 142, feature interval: 110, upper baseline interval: 137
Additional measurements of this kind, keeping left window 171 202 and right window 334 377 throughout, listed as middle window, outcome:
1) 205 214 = -0.07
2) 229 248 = 0.19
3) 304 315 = -0.06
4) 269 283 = -0.02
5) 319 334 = -0.06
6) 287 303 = -0.05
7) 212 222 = -0.07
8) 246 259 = 0.36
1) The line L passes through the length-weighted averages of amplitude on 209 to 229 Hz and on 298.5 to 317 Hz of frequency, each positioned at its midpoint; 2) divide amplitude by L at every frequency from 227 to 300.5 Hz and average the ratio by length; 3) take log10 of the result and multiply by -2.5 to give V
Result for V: 0.13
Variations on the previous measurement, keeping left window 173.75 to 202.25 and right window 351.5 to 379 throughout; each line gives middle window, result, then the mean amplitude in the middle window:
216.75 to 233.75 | -0.079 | 141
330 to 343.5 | -0.068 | 141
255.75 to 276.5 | -0.011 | 133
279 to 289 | -0.036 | 136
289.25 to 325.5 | -0.074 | 141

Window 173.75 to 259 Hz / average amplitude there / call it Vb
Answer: 126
